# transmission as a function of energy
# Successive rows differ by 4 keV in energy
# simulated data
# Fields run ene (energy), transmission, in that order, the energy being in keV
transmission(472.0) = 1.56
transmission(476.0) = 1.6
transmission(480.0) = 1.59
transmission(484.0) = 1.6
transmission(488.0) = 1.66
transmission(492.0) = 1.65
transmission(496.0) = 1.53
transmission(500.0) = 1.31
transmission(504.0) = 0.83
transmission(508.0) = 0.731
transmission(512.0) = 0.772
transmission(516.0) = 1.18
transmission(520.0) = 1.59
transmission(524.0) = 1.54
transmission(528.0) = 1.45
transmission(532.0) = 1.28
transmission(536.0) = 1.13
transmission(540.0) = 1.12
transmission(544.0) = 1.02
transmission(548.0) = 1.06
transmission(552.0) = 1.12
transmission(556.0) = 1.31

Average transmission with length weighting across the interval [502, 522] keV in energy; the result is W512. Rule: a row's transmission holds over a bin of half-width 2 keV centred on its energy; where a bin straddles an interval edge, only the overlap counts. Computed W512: 1.02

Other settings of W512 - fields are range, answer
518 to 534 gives 1.46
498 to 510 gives 0.957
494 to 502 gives 1.42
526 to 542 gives 1.25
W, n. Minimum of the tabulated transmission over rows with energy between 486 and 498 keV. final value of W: 1.53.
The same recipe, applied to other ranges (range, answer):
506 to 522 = 0.731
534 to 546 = 1.02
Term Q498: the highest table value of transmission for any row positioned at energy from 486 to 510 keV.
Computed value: 1.66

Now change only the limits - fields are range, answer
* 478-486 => 1.6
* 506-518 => 1.18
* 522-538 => 1.54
